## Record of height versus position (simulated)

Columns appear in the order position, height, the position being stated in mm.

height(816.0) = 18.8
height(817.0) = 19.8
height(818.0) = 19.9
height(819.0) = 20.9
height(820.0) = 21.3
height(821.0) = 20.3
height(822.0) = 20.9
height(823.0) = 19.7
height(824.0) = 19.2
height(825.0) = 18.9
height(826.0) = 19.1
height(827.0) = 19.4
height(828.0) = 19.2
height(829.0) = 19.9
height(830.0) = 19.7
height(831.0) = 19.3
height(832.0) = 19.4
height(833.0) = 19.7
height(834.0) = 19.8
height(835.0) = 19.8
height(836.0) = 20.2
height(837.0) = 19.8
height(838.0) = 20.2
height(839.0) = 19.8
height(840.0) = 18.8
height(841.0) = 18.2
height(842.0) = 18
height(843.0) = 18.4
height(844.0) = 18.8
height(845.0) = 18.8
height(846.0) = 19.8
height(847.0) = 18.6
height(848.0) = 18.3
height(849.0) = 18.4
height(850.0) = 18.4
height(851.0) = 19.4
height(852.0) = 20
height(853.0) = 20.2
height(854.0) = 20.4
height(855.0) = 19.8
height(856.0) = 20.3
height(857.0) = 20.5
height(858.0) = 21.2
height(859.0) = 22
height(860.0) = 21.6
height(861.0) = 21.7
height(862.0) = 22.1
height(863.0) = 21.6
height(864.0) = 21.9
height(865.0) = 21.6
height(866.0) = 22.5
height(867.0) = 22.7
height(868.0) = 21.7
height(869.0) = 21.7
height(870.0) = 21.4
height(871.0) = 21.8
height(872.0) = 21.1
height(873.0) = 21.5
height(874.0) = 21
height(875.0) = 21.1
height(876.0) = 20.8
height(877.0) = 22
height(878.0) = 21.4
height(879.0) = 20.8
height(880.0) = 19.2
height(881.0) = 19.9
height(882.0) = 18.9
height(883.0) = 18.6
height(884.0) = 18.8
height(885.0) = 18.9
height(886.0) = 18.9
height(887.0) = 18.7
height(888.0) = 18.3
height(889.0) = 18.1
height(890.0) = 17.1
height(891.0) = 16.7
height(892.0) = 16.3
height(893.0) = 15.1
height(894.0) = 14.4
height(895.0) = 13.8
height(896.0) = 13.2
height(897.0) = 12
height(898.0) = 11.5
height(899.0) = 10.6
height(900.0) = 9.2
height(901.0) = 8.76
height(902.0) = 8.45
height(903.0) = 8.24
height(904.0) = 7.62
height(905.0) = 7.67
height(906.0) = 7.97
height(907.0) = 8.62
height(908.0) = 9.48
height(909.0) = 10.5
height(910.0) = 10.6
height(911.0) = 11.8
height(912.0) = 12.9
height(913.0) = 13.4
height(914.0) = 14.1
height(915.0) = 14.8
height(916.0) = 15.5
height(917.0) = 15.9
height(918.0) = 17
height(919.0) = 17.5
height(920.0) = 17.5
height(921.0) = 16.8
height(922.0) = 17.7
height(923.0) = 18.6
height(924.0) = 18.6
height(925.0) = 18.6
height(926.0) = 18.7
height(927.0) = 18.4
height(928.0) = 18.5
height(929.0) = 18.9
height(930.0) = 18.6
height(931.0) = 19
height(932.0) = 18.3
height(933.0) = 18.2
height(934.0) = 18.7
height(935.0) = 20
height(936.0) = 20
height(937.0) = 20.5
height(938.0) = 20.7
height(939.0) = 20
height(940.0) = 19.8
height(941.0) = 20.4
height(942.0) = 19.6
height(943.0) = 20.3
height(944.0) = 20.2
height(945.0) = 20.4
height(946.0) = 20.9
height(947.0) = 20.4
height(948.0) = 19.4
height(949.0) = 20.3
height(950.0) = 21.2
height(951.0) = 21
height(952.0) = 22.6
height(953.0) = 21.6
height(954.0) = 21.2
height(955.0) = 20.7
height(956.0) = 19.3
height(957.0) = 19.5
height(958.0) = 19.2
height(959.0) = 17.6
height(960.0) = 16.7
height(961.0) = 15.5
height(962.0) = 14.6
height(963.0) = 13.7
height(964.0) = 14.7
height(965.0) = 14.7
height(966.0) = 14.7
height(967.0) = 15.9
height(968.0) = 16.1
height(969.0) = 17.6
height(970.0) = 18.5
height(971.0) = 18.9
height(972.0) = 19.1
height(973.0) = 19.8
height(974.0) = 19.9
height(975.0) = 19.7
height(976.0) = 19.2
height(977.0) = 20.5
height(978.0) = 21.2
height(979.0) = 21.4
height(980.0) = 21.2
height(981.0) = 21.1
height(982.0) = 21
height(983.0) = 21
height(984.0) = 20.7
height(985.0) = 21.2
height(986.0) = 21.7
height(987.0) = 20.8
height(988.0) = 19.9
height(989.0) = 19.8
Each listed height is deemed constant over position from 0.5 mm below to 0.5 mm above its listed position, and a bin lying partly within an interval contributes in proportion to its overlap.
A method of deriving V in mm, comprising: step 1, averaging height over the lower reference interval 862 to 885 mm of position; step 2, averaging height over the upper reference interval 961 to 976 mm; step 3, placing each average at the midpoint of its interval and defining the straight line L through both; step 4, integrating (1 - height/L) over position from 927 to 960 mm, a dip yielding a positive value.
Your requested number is -3.3 mm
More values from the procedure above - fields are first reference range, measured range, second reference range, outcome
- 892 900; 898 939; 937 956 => 4.17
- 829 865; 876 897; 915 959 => 1.84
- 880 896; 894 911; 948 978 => 7.27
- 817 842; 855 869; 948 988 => -1.45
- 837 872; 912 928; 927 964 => 2.27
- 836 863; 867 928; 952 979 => 9.84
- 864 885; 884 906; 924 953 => 7.57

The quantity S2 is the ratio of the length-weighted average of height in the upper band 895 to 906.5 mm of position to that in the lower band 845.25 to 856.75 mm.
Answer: 0.50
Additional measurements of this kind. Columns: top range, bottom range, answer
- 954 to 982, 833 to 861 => 0.93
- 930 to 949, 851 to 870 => 0.93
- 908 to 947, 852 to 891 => 0.86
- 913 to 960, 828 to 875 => 0.94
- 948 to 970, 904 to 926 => 1.29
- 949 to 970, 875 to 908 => 1.20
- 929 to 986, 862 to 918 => 1.19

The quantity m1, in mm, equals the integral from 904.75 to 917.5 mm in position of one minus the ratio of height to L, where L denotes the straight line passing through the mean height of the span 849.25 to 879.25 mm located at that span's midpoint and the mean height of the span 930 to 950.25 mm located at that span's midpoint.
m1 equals 5.3 mm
